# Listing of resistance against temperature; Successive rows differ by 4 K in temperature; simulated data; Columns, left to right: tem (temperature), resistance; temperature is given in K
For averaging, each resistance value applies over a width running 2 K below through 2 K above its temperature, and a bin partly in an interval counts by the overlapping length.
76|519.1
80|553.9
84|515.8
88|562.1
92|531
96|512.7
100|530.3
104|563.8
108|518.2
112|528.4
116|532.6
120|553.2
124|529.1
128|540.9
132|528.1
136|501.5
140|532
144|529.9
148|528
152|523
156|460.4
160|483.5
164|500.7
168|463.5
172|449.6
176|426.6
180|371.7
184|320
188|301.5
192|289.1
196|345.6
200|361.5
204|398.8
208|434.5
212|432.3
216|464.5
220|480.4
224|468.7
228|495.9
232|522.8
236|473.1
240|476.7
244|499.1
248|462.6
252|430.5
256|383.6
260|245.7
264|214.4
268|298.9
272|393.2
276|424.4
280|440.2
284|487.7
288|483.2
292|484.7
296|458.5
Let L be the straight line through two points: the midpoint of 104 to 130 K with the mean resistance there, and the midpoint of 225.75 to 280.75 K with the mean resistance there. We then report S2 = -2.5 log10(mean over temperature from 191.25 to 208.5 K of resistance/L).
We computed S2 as 0.25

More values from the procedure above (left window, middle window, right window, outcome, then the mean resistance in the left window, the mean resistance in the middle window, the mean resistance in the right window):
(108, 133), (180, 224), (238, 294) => 0.19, 534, 386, 409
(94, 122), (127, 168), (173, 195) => -0.17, 534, 510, 347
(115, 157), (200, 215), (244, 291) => 0.09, 525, 417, 394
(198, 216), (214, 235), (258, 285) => -0.22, 413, 486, 353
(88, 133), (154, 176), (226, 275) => 0.04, 535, 467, 408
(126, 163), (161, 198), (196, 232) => 0.23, 514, 388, 441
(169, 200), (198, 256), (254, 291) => -0.23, 361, 455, 378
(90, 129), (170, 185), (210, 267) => 0.21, 534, 397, 430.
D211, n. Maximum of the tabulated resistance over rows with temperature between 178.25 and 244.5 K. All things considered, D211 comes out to 522.8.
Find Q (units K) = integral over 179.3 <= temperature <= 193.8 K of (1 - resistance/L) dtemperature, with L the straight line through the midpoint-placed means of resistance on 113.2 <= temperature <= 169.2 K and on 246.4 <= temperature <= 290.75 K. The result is 4.8 K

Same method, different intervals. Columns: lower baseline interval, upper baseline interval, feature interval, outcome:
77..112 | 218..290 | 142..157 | -0.5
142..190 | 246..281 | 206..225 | -2.4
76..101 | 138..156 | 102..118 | -0.2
